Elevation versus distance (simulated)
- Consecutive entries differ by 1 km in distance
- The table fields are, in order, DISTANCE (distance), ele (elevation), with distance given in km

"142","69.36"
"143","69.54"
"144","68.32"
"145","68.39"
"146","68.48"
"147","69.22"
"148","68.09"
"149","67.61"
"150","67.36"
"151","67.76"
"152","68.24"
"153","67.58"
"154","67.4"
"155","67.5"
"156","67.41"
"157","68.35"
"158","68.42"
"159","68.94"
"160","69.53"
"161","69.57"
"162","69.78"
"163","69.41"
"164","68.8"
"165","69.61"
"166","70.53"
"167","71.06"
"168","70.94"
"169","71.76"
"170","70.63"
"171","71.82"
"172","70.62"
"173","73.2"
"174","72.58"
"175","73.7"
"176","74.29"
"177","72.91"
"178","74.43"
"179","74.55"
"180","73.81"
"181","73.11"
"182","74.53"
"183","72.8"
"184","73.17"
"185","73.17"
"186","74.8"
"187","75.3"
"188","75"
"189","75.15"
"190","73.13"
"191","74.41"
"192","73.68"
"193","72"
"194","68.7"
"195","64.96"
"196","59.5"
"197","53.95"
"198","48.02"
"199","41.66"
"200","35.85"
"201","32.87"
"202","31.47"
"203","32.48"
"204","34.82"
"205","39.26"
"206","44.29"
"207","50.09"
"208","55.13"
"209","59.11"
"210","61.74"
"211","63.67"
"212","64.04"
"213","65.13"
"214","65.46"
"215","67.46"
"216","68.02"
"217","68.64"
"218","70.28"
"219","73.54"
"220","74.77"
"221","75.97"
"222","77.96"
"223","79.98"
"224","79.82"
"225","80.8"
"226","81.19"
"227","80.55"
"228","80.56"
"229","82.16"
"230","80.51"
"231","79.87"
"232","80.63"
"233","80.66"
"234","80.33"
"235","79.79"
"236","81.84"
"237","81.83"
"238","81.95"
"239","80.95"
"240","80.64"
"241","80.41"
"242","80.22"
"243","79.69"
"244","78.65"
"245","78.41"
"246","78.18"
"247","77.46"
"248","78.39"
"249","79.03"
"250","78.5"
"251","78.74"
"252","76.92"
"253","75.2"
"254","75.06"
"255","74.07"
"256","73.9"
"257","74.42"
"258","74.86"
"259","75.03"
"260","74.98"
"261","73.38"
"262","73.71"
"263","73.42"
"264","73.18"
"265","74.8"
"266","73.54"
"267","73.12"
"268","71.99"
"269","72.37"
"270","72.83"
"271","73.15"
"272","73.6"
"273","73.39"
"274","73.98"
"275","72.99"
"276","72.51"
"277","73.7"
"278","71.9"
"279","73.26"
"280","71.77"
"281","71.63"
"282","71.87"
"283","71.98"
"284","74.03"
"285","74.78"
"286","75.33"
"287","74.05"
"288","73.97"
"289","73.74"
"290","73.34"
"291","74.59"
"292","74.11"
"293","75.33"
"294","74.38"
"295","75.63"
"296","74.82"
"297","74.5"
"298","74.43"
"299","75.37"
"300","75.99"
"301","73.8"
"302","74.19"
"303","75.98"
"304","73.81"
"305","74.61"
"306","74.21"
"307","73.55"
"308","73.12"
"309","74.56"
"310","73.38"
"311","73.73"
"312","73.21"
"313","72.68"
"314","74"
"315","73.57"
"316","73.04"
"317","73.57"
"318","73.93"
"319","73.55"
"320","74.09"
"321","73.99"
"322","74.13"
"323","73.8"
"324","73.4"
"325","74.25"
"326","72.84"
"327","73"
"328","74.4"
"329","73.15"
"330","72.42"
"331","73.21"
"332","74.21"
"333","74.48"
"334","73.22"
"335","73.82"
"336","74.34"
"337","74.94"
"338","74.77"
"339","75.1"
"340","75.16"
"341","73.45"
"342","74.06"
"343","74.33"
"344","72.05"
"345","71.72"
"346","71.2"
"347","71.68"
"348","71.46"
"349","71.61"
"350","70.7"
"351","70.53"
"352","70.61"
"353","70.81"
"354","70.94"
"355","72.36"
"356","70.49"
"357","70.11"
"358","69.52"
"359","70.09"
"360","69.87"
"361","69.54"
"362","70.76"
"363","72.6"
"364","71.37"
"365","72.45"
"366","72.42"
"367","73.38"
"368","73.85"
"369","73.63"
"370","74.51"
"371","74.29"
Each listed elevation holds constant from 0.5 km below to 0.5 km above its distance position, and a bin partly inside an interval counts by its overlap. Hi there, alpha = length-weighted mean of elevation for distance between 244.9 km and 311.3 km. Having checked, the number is 74.4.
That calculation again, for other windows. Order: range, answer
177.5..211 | 60.6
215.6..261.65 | 77.8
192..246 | 67.6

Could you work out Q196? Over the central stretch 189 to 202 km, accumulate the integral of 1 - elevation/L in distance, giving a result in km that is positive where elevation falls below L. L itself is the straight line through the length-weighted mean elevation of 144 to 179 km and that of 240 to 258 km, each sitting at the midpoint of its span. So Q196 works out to 2.7 km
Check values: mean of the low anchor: 69.9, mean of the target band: 57.8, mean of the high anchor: 77.5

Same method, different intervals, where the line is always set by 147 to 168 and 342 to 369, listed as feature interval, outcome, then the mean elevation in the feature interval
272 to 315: -2.0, 73.9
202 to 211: 2.9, 47.2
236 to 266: -3.0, 77.1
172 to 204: 2.0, 64.7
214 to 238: -2.7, 77.5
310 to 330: -0.7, 73.6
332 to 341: -0.4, 74.4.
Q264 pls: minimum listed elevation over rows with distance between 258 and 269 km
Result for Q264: 71.99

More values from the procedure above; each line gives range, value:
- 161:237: 31.47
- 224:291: 71.63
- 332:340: 73.22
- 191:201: 32.87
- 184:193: 72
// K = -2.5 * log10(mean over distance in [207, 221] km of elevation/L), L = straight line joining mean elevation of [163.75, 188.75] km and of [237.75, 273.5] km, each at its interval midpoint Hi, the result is 0.13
